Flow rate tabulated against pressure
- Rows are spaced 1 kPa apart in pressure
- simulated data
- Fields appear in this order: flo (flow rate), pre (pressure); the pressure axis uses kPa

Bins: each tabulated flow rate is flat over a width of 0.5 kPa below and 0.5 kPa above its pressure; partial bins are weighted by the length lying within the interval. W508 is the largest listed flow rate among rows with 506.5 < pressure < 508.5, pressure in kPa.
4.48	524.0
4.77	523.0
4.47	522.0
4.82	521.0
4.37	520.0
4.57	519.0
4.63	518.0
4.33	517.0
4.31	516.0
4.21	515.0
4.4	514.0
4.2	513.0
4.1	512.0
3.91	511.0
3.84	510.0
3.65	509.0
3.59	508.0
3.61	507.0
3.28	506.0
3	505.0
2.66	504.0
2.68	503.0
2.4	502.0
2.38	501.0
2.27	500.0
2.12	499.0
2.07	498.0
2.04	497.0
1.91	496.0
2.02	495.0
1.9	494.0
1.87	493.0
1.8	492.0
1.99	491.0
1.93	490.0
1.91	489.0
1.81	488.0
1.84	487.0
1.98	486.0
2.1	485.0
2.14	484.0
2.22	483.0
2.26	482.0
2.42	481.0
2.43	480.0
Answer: 3.61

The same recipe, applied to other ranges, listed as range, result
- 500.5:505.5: 3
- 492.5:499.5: 2.12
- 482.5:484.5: 2.22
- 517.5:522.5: 4.82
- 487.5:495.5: 2.02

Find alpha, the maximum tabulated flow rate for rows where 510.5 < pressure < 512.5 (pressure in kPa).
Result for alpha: 4.1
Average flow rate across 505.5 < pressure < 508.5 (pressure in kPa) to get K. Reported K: 3.49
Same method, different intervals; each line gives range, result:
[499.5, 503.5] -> 2.43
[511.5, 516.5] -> 4.24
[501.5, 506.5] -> 2.8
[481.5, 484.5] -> 2.21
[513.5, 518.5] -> 4.38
